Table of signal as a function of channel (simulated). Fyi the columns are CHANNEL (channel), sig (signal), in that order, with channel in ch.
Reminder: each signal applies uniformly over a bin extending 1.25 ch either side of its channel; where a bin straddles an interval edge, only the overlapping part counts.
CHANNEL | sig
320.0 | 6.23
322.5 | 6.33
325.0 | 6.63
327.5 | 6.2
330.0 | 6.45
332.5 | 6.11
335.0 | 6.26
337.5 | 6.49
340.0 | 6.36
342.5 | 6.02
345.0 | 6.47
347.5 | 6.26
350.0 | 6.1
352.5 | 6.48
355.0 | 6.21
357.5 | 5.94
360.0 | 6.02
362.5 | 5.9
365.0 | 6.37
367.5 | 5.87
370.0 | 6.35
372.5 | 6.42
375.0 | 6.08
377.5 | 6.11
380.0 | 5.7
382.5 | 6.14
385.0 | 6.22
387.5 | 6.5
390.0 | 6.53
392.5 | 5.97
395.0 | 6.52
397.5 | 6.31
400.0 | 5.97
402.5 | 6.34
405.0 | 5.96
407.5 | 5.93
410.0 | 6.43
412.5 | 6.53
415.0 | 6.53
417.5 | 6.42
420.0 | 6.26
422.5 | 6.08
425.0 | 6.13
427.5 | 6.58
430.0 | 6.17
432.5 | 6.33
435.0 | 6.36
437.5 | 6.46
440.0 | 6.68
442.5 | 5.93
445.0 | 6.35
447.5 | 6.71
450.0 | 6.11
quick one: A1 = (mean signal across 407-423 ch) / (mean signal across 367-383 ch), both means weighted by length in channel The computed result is 1.0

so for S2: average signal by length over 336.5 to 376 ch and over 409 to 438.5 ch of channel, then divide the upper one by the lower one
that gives 1.02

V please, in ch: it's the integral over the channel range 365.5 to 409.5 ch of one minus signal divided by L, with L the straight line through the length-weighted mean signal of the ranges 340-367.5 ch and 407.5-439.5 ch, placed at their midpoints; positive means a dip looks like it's 0.5 ch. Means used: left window 6.17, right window 6.35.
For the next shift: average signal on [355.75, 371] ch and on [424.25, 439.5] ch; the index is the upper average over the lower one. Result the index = 1.05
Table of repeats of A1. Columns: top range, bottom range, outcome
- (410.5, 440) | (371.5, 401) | 1.03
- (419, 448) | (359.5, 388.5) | 1.03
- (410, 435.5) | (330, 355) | 1.01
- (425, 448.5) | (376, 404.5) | 1.03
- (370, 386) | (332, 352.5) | 0.98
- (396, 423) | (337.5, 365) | 1.01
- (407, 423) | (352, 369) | 1.04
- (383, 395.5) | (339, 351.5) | 1.01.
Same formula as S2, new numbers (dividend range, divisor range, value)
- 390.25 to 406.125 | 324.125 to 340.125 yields 0.98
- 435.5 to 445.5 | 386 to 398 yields 1.00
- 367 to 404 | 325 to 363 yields 1.00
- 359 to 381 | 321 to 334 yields 0.96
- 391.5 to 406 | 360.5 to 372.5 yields 1.01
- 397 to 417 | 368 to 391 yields 1.01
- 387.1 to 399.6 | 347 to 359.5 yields 1.02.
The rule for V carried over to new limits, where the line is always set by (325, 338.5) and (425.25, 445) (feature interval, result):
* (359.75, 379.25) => 0.6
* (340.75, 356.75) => 0.2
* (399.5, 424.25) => 0.4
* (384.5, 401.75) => 0.1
